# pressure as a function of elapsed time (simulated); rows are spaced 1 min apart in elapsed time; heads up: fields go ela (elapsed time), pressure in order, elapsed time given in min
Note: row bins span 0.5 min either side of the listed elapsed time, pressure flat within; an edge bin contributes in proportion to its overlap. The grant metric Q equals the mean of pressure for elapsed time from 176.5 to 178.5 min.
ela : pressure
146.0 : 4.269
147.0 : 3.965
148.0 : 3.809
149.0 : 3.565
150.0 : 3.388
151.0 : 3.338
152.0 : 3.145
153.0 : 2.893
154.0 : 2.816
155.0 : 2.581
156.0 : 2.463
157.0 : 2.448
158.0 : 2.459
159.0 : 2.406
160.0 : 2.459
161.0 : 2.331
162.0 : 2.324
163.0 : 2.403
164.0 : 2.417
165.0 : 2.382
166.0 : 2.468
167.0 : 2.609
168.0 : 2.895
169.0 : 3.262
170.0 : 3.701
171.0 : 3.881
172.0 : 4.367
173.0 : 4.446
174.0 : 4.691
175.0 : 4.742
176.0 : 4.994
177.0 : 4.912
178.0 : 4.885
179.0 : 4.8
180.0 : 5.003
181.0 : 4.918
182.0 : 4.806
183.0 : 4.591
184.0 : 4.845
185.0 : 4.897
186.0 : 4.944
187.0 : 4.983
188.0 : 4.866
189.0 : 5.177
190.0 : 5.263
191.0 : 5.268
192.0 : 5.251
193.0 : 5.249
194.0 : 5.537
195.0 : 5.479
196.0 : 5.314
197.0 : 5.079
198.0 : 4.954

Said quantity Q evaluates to 4.9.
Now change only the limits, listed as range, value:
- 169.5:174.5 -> 4.22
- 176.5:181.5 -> 4.9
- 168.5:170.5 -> 3.48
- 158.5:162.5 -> 2.38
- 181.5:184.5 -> 4.75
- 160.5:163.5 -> 2.35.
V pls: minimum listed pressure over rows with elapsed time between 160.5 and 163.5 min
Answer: 2.324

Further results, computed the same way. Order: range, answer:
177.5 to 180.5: 4.8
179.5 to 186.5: 4.591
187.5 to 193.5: 4.866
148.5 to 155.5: 2.581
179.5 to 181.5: 4.918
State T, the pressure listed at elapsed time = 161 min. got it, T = 2.331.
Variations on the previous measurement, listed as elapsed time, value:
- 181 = 4.918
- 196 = 5.314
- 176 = 4.994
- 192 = 5.251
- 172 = 4.367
